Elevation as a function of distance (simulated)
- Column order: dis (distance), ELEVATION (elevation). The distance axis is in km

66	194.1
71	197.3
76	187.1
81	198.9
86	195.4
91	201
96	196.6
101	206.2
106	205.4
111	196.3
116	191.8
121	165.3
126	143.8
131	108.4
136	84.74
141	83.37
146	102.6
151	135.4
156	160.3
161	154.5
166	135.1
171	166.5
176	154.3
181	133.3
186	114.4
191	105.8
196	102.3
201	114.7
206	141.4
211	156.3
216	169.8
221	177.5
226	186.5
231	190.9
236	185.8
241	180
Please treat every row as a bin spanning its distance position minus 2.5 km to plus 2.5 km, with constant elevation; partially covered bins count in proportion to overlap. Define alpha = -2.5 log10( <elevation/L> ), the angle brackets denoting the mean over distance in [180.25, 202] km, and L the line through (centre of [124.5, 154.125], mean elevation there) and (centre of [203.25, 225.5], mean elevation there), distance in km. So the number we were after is 0.283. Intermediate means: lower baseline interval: 110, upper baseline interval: 163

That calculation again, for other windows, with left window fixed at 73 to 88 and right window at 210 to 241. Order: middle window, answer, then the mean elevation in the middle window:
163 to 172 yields 0.239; 148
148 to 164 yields 0.248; 148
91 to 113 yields -0.053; 201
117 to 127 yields 0.173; 162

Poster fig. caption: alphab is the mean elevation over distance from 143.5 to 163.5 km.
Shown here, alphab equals 138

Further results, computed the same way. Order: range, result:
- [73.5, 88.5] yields 194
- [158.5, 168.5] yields 145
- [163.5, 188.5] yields 141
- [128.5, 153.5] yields 103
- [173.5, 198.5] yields 122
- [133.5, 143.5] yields 84.1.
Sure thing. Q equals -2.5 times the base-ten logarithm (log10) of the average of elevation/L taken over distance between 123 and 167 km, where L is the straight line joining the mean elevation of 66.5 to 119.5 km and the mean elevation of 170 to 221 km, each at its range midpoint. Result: 0.32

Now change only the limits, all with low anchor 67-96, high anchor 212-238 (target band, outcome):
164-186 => 0.28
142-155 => 0.49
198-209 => 0.39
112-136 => 0.28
